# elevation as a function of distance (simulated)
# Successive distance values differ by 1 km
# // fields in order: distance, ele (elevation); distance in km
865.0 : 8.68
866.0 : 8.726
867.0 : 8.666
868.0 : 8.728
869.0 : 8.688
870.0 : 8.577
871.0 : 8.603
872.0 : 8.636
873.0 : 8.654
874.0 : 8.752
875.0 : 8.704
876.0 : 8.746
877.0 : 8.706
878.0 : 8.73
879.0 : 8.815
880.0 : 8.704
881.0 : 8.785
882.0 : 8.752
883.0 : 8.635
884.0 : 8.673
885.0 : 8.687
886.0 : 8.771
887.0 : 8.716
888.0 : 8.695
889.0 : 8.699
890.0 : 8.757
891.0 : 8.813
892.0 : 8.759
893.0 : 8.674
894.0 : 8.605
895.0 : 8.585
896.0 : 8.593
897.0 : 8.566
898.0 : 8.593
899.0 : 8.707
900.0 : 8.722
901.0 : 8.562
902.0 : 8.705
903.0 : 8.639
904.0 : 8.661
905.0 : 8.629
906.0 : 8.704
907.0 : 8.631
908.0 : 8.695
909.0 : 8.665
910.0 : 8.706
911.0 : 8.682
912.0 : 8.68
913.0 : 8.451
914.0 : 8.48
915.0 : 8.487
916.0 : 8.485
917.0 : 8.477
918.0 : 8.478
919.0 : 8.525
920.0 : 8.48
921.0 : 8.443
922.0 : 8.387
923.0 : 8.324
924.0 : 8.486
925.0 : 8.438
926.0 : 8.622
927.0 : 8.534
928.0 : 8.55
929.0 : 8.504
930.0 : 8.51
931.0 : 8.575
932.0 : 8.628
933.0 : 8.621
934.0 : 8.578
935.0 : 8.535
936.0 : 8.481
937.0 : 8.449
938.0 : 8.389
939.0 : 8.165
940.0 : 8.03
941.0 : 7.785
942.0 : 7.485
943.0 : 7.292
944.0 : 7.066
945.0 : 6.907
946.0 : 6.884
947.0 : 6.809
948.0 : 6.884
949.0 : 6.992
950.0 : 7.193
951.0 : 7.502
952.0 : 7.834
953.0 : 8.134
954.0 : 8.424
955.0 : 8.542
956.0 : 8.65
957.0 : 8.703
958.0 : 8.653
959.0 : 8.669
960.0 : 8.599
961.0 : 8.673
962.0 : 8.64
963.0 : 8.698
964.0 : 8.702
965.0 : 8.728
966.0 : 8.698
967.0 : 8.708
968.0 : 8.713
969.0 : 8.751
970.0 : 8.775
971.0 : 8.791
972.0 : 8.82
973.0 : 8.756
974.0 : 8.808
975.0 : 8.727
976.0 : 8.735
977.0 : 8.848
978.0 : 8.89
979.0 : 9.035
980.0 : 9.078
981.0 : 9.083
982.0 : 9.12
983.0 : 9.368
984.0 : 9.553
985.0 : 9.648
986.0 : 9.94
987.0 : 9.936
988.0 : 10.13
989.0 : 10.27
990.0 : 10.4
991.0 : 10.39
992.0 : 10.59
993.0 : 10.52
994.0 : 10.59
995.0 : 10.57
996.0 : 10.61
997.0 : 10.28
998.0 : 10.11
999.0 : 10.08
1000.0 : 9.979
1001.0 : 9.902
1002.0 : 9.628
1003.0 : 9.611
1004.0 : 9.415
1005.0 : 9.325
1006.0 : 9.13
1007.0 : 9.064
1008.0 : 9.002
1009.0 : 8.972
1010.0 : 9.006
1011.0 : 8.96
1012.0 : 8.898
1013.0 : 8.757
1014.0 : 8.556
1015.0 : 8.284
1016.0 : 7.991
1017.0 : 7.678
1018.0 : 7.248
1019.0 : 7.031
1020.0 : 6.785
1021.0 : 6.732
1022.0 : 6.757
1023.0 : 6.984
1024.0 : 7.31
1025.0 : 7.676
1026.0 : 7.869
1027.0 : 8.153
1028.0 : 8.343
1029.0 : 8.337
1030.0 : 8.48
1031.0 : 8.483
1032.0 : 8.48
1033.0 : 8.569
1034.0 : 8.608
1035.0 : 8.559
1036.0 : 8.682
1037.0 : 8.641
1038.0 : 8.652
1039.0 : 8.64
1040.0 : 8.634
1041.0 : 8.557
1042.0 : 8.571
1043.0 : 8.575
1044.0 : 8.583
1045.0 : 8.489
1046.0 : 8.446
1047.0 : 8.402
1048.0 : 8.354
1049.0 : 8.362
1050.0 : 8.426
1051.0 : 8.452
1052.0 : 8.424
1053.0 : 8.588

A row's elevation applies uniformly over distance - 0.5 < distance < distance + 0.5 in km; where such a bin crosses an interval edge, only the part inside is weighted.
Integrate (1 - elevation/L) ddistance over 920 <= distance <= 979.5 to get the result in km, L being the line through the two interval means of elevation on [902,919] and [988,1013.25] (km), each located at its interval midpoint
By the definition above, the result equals 5.2 km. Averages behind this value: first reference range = 8.6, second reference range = 9.78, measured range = 8.32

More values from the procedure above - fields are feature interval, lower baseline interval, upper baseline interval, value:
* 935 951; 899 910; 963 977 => 2.1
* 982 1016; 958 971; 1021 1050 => -4.6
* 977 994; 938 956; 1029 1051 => -3.8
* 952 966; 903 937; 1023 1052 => -0.1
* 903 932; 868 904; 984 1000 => 1.9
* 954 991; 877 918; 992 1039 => -1.4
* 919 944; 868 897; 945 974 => 0.3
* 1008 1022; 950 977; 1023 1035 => 0.3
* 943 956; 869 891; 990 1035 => 1.9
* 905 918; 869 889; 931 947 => -0.5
